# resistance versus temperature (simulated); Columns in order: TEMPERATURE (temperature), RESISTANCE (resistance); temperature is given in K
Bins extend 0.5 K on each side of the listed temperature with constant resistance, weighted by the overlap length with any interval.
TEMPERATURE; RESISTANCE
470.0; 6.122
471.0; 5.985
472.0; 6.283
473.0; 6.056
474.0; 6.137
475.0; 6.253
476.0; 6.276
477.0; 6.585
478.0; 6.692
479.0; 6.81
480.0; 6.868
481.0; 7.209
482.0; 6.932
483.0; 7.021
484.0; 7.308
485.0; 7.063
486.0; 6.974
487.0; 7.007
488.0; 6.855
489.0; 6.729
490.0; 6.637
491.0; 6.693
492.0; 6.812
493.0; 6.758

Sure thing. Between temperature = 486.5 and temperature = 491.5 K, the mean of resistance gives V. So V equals 6.78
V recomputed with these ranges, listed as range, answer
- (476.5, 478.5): 6.64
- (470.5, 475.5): 6.14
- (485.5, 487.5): 6.99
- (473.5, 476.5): 6.22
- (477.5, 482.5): 6.9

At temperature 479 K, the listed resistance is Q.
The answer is 6.81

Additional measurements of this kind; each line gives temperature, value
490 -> 6.637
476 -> 6.276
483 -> 7.021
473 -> 6.056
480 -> 6.868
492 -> 6.812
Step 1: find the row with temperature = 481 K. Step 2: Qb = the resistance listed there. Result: 7.209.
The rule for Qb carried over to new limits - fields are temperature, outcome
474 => 6.137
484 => 7.308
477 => 6.585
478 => 6.692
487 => 7.007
